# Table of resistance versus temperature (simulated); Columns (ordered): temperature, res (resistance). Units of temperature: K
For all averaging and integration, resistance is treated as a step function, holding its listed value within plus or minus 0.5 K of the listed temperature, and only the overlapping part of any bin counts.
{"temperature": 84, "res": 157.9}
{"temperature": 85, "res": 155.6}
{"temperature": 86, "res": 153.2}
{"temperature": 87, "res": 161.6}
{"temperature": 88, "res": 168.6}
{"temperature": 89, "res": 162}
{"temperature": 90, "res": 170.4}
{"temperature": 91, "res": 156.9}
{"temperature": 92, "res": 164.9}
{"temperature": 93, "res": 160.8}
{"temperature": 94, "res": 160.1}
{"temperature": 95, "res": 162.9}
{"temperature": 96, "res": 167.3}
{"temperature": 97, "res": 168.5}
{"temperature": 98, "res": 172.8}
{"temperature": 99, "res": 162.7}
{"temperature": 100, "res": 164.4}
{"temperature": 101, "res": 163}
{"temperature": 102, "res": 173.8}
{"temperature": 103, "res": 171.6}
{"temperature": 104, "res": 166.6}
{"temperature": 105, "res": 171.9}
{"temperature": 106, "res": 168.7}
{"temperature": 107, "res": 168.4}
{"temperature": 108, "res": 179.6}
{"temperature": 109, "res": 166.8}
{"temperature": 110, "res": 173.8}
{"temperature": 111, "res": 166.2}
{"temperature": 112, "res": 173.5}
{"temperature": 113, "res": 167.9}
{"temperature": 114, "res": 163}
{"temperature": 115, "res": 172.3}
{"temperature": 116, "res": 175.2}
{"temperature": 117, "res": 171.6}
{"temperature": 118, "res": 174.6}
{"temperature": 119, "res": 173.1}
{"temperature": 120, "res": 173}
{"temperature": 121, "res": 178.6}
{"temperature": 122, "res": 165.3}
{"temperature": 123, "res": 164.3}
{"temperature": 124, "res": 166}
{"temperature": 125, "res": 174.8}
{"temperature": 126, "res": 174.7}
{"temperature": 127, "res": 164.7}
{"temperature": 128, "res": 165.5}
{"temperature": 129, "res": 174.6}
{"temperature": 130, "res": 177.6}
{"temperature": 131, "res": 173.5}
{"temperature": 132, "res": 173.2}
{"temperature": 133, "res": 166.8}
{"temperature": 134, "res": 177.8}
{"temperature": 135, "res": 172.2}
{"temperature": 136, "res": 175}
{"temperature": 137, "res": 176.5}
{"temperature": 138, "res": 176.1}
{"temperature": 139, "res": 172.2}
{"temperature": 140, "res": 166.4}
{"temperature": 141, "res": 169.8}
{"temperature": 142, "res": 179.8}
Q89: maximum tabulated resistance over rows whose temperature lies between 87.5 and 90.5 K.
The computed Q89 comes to 170.4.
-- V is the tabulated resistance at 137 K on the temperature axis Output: 176.5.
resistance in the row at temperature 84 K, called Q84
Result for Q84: 157.9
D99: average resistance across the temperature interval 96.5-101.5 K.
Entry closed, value 166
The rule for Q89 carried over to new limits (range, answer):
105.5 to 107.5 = 168.7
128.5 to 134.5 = 177.8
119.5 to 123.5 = 178.6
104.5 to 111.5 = 179.6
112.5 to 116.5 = 175.2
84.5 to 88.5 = 168.6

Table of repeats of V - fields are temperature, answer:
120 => 173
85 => 155.6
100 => 164.4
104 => 166.6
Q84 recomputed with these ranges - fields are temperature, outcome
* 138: 176.1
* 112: 173.5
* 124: 166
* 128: 165.5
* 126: 174.7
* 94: 160.1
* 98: 172.8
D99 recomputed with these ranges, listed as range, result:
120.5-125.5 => 170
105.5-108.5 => 172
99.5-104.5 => 168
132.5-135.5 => 172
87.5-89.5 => 165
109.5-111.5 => 170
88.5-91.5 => 163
